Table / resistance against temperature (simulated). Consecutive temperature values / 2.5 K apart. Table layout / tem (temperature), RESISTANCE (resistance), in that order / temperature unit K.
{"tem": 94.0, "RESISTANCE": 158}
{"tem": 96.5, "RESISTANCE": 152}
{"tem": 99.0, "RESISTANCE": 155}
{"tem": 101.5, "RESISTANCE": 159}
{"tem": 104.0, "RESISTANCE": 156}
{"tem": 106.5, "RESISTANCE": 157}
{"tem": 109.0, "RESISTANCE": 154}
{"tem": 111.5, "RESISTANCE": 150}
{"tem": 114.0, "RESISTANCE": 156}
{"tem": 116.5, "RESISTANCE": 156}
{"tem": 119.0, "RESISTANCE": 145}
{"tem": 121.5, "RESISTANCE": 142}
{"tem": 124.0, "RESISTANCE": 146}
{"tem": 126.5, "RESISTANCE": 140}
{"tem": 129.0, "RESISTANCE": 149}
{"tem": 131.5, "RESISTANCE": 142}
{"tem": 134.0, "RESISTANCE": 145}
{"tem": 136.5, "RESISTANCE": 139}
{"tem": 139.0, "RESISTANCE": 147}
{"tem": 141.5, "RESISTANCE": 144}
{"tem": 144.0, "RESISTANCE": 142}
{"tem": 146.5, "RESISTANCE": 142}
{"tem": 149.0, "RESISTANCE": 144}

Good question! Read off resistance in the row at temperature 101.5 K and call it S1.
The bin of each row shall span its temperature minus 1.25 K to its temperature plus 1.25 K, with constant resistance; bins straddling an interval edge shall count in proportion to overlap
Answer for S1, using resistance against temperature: 159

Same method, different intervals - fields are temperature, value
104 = 156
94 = 158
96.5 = 152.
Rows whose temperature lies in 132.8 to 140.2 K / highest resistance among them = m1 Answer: 147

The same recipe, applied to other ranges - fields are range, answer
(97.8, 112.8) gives 159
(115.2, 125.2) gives 156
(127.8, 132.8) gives 149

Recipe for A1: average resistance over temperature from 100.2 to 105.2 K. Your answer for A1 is 157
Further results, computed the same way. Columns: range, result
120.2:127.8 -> 143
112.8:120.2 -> 152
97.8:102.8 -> 157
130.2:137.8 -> 142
